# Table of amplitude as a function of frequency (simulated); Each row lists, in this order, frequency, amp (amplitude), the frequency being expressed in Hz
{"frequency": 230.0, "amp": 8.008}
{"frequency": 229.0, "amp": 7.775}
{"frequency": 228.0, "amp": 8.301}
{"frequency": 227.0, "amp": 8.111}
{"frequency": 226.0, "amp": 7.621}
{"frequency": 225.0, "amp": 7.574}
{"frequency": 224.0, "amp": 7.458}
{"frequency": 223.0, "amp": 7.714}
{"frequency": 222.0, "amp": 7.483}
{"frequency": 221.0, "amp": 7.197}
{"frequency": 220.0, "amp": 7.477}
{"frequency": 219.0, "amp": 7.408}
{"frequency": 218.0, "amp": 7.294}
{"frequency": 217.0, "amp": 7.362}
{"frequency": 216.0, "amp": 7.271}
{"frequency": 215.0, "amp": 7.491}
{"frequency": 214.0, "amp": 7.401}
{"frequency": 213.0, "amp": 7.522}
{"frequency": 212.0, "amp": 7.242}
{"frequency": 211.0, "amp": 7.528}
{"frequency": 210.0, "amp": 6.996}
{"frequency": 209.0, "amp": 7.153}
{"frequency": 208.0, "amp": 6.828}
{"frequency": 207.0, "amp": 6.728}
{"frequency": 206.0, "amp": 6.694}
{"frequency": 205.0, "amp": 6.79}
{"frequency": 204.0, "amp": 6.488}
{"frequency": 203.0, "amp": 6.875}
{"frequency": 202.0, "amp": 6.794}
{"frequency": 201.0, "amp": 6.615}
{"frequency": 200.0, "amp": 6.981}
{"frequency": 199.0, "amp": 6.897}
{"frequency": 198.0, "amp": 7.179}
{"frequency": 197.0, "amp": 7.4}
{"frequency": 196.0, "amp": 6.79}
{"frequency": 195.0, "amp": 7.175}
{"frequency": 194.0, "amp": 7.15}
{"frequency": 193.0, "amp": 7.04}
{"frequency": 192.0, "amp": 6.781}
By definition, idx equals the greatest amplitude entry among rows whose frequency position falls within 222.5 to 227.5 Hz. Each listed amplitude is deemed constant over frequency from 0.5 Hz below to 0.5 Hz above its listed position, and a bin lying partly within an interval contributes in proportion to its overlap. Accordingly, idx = 8.111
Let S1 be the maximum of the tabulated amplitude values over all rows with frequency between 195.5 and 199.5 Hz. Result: 7.4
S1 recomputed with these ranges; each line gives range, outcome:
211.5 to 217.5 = 7.522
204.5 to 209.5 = 7.153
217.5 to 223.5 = 7.714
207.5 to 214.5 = 7.528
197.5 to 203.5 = 7.179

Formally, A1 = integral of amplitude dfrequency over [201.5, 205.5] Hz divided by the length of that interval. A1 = 6.74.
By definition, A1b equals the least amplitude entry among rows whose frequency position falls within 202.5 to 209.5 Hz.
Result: 6.488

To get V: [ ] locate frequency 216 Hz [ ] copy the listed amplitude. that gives 7.271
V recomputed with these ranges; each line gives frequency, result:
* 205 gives 6.79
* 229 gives 7.775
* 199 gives 6.897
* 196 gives 6.79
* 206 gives 6.694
